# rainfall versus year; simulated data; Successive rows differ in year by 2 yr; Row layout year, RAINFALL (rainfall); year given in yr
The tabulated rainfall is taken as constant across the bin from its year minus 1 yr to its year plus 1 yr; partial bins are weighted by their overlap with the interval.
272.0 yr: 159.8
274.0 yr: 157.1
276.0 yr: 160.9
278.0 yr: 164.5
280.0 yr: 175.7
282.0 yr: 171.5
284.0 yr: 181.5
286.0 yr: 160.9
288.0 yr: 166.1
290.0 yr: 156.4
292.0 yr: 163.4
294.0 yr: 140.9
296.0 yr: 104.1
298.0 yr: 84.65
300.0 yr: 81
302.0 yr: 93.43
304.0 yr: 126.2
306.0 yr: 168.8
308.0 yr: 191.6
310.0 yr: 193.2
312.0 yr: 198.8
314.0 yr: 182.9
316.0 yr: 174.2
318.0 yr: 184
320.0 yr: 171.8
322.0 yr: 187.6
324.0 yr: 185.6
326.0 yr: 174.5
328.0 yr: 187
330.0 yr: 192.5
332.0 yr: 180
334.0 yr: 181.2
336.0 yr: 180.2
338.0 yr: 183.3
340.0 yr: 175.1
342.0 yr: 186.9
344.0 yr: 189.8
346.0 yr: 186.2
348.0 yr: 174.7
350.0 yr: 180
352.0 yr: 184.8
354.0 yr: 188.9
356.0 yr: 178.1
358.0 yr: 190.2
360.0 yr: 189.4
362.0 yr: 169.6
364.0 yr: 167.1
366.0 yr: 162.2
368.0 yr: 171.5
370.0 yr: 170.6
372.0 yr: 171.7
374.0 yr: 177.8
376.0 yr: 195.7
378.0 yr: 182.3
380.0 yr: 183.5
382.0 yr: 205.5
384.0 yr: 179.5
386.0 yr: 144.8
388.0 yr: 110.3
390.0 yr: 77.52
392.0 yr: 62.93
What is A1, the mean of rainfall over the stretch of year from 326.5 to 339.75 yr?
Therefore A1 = 183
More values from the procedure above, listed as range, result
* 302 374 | 178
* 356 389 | 173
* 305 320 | 184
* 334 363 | 183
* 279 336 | 163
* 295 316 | 144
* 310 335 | 184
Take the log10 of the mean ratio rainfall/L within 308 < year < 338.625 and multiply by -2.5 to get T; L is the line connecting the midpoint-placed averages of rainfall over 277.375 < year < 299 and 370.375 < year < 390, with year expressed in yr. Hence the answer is -0.17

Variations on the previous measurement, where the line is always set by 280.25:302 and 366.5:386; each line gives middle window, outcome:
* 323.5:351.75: -0.133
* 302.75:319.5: -0.178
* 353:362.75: -0.077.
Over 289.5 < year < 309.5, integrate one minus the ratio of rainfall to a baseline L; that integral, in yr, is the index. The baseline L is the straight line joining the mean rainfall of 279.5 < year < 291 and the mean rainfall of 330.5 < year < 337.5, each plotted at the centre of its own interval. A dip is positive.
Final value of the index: 4.7 yr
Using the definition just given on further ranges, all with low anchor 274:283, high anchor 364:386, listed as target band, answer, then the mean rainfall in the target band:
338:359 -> -1.0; 183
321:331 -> -0.8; 185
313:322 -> -0.4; 179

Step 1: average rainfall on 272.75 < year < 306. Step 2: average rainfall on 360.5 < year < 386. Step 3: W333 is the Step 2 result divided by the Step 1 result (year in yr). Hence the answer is 1.2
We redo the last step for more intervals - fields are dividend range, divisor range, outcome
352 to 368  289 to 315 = 1.23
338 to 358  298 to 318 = 1.19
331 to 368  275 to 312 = 1.20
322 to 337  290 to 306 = 1.53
